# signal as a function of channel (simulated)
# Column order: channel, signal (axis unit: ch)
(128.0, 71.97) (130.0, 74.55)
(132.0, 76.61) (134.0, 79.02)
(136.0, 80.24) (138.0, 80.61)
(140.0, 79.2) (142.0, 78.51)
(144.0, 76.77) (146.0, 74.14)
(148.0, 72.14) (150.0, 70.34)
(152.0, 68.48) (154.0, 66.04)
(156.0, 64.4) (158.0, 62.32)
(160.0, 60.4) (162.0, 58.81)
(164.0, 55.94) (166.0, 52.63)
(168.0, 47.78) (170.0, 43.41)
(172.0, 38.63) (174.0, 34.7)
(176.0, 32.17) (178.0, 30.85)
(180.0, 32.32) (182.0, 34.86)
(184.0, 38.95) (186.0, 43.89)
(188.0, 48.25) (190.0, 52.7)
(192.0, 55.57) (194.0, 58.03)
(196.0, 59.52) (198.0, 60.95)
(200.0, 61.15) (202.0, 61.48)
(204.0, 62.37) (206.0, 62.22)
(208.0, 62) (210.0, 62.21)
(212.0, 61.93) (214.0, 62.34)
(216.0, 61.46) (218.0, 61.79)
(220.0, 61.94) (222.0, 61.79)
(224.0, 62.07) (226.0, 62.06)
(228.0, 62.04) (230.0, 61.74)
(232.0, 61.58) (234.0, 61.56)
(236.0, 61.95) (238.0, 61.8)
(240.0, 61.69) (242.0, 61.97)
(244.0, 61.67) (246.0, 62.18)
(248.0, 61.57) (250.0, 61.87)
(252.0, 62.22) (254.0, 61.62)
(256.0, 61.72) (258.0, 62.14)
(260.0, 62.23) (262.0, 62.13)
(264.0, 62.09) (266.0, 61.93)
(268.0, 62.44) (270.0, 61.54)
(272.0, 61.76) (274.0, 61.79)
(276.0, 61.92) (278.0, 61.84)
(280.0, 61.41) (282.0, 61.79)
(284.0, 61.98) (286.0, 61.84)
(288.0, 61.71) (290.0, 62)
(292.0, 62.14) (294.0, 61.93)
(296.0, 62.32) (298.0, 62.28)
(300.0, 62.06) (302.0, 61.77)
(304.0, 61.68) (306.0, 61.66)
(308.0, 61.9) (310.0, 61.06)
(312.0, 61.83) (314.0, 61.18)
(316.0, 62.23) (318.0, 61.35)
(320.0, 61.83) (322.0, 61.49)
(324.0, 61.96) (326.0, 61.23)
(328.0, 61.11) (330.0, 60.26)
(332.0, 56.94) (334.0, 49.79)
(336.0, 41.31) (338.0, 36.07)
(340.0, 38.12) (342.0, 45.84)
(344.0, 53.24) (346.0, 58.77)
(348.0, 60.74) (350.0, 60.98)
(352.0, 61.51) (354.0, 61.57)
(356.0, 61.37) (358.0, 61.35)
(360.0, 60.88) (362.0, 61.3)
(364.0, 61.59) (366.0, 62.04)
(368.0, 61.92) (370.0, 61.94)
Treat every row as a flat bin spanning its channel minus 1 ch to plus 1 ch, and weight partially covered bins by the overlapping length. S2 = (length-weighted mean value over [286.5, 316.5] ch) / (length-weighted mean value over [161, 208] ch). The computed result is 1.25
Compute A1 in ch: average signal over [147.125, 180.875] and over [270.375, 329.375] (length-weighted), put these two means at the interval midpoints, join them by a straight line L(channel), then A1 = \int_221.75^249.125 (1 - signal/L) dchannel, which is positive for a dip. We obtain -2.2 ch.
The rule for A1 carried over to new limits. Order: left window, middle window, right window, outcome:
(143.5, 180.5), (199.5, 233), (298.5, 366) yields -3.6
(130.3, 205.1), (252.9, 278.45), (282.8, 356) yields -1.5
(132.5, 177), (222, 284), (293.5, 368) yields -1.5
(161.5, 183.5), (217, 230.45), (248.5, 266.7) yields -2.0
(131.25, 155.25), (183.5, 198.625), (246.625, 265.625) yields 3.7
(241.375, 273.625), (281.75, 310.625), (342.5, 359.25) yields -0.4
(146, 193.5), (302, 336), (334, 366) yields -3.5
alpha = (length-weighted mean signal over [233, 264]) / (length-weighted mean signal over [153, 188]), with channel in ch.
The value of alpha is 1.3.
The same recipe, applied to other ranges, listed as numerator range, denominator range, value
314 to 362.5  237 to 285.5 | 0.92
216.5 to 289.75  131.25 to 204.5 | 1.06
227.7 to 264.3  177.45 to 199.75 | 1.30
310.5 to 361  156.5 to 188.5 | 1.27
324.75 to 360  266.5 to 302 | 0.89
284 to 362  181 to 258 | 0.99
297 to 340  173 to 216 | 1.13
